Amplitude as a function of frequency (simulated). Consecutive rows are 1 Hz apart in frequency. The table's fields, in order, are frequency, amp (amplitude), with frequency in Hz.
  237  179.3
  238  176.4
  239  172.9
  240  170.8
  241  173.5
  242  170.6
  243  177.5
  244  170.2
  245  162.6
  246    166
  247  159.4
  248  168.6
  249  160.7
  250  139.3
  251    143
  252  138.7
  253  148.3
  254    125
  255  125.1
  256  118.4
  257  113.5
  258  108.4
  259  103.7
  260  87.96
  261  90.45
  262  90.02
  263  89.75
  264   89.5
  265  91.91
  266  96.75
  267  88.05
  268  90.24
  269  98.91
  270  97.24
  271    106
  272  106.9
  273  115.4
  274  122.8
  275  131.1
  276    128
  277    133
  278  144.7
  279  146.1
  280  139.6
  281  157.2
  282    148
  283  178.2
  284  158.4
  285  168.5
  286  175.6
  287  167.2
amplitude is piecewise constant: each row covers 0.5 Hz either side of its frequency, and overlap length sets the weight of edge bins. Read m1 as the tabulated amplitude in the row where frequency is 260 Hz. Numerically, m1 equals 87.96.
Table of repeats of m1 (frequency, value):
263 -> 89.75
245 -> 162.6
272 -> 106.9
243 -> 177.5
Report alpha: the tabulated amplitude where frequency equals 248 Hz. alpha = 168.6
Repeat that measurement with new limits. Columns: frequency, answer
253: 148.3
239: 172.9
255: 125.1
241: 173.5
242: 170.6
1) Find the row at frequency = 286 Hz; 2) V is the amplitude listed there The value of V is 175.6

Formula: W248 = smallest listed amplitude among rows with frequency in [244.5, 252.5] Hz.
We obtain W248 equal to 138.7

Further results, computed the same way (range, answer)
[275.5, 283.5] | 128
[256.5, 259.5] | 103.7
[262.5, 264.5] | 89.5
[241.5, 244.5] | 170.2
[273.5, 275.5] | 122.8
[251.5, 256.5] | 118.4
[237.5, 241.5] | 170.8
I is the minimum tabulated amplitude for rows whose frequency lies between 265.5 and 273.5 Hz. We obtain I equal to 88.05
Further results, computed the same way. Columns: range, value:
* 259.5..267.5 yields 87.96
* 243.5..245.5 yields 162.6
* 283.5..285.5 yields 158.4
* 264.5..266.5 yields 91.91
